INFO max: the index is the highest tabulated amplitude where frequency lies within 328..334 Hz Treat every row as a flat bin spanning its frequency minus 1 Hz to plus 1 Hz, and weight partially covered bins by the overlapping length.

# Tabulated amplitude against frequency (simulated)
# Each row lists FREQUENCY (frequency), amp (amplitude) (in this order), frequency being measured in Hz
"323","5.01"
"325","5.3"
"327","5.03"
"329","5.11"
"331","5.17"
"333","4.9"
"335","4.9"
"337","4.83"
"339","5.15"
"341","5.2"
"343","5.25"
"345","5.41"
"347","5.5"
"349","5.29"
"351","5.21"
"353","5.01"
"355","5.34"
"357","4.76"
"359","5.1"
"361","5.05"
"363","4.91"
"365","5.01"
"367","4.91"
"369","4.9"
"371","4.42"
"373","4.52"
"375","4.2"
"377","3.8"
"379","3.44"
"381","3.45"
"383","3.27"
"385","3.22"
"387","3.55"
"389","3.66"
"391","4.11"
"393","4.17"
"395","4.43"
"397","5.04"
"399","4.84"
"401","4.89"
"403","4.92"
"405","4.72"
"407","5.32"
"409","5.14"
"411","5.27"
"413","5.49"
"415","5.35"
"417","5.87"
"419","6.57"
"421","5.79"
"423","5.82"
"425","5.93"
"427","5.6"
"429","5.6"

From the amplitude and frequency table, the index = 5.17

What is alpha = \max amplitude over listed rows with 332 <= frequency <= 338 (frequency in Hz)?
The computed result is 4.9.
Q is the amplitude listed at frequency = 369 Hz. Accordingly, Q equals 4.9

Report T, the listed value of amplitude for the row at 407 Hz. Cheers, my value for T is 5.32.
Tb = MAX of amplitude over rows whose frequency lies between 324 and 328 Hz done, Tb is 5.3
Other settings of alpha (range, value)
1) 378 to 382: 3.45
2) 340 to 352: 5.5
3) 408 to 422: 6.57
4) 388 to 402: 5.04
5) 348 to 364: 5.34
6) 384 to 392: 4.11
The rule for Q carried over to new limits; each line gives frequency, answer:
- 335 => 4.9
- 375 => 4.2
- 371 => 4.42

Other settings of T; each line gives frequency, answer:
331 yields 5.17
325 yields 5.3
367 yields 4.91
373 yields 4.52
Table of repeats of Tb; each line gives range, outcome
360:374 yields 5.05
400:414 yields 5.49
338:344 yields 5.25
